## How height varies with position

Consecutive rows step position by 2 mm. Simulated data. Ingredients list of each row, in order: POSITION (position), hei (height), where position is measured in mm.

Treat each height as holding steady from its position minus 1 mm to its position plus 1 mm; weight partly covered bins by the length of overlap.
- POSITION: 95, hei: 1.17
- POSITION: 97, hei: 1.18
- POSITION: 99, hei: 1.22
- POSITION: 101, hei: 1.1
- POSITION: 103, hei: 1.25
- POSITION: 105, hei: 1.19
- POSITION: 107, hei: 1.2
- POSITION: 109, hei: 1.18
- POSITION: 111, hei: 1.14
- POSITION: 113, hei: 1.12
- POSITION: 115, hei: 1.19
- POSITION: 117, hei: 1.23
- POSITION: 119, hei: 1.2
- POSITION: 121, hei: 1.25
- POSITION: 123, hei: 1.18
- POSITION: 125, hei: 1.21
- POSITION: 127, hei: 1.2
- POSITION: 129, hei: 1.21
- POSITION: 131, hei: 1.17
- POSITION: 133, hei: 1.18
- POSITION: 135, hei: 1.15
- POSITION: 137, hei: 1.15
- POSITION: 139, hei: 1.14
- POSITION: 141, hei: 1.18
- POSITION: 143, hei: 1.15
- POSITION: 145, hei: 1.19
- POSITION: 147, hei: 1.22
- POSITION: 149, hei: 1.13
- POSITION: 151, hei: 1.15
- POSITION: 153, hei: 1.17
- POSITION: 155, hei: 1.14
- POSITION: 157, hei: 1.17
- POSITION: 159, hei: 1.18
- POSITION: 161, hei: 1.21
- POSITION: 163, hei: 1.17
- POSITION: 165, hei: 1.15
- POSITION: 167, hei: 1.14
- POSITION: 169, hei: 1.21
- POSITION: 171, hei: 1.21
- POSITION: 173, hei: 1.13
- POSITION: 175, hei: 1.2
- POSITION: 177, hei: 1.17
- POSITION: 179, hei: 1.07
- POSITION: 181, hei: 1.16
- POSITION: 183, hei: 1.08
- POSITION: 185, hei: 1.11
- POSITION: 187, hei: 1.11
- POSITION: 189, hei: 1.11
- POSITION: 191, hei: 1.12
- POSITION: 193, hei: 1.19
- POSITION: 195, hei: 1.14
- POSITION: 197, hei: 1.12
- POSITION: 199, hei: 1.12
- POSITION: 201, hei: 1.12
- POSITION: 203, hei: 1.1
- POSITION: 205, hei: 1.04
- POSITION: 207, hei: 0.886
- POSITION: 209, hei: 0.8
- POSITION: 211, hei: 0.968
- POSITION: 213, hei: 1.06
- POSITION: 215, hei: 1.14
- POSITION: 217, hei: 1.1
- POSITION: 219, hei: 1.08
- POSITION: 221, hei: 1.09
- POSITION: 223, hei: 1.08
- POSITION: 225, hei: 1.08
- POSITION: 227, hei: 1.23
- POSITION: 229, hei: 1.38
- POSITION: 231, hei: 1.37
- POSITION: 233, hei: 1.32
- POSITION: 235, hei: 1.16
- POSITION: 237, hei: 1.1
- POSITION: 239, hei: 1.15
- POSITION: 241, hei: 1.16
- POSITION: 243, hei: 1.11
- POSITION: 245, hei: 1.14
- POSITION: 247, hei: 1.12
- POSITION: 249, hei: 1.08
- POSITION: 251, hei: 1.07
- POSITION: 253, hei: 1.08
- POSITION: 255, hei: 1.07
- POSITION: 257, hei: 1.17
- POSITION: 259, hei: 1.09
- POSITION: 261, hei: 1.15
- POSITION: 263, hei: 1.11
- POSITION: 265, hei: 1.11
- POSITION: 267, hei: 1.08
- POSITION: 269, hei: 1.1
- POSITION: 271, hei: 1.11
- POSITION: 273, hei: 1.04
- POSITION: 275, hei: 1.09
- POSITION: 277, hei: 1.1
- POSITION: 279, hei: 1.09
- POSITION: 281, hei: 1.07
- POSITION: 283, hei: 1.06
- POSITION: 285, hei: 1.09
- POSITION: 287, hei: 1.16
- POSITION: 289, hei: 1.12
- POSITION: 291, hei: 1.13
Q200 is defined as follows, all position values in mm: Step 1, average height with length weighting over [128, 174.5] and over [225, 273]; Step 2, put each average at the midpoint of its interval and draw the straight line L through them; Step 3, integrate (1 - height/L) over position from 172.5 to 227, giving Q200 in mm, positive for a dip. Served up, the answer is 3.2 mm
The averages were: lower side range 1.17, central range 1.09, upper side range 1.15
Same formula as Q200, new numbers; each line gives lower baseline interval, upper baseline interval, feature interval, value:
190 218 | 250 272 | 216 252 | -2.4 mm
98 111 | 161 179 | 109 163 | 0.0 mm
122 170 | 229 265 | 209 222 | 1.2 mm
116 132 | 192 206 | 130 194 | 0.3 mm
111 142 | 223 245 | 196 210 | 2.0 mm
